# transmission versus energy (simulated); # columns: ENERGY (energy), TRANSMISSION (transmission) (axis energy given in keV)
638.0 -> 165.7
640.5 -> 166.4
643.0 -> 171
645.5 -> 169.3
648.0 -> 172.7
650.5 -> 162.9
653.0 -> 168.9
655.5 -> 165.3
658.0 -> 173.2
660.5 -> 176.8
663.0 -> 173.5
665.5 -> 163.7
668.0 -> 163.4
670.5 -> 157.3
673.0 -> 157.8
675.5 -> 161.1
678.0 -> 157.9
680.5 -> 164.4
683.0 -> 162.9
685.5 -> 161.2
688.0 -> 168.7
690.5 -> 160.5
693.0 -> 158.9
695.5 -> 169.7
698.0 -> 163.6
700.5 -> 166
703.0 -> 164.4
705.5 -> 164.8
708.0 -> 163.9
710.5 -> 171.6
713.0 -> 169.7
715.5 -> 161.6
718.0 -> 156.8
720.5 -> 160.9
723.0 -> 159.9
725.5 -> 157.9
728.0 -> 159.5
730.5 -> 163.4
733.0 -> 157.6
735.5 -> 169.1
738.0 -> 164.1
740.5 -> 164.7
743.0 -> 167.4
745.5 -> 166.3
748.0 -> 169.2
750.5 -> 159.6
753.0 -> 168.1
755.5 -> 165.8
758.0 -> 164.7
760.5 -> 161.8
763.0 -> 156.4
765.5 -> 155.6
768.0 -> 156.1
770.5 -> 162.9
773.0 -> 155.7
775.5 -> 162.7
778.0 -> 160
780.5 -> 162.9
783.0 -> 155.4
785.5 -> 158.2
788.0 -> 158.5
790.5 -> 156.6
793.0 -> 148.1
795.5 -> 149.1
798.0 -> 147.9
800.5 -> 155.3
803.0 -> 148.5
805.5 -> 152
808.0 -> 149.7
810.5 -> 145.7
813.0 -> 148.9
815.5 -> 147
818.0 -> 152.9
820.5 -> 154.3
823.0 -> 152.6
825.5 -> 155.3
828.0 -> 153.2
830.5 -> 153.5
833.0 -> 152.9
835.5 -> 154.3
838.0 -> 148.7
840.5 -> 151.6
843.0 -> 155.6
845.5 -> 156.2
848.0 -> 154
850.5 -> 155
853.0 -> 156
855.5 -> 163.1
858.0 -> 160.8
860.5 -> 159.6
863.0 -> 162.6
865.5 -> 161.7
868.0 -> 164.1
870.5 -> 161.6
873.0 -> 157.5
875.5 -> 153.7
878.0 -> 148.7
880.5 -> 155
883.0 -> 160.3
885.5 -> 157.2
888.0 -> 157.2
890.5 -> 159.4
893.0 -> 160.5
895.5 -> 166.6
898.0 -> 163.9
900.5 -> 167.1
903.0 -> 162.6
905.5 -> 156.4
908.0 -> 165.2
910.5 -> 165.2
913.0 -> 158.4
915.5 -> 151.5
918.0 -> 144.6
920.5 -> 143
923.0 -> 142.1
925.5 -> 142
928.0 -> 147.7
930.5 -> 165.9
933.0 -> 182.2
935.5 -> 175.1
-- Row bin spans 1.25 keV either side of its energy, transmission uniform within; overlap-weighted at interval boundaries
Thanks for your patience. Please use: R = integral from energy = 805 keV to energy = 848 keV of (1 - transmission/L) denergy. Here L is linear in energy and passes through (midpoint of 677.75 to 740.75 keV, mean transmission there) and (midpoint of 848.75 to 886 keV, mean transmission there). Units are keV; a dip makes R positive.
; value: 2.0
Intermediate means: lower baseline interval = 163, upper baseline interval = 158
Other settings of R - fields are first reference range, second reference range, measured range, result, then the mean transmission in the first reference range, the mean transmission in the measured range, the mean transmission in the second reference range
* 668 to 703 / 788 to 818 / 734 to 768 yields -1.75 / 162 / 164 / 150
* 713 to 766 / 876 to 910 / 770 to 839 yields 3.39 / 163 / 154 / 160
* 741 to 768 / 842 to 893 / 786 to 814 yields 1.73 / 163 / 151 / 158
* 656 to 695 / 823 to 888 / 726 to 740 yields -0.07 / 164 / 163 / 156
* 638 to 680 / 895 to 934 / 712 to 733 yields 0.41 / 166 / 161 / 157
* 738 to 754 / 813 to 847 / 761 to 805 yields 1.13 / 166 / 156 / 153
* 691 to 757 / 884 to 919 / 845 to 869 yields 0.22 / 164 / 159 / 160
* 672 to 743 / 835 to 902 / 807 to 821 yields 0.91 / 163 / 150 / 158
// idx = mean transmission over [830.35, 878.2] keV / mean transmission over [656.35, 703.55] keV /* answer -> 1.0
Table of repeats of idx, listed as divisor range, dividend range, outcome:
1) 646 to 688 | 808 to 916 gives 0.95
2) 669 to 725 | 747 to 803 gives 0.97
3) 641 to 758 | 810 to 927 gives 0.95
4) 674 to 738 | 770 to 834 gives 0.94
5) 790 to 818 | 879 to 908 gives 1.07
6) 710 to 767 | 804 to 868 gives 0.95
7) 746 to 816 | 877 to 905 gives 1.02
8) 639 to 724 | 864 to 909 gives 0.97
